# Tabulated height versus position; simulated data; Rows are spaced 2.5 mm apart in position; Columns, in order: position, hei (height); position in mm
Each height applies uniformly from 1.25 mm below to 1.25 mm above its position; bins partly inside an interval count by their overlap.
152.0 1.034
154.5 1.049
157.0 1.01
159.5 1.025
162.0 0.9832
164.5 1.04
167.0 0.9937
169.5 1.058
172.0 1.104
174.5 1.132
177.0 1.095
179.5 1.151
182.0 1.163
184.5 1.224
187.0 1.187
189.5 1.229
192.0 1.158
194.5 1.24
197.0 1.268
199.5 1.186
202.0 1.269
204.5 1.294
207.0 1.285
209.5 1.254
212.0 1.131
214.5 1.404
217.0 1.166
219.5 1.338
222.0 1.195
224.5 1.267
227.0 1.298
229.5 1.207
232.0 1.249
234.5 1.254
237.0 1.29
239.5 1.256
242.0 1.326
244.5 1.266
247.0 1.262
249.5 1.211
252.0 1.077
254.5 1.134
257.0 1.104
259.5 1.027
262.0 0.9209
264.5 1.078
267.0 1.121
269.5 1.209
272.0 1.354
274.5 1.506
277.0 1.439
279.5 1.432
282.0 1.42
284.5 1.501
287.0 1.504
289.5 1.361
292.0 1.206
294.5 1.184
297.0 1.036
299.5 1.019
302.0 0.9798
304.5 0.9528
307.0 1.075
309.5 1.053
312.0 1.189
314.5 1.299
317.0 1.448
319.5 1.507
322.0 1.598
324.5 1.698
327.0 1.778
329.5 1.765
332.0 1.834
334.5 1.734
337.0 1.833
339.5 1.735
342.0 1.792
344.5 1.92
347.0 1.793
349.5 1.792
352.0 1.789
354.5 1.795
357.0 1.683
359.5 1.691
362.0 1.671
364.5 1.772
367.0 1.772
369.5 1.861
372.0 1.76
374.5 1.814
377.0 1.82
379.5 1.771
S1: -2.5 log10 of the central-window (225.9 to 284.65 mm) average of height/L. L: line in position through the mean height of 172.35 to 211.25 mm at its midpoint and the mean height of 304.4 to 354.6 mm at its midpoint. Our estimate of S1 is 0.12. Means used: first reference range 1.21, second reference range 1.6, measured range 1.24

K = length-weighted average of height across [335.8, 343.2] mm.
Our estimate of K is 1.79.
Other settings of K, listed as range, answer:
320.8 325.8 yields 1.65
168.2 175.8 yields 1.1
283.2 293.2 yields 1.39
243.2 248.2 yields 1.26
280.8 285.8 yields 1.46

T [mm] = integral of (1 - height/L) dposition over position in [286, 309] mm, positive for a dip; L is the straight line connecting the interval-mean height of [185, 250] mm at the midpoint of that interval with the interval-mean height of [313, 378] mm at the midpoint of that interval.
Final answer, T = 6.0 mm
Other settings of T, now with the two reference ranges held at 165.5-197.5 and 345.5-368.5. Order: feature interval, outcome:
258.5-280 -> 3.4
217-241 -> 1.0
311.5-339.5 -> 0.4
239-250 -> 0.8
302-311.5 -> 3.3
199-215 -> -0.2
